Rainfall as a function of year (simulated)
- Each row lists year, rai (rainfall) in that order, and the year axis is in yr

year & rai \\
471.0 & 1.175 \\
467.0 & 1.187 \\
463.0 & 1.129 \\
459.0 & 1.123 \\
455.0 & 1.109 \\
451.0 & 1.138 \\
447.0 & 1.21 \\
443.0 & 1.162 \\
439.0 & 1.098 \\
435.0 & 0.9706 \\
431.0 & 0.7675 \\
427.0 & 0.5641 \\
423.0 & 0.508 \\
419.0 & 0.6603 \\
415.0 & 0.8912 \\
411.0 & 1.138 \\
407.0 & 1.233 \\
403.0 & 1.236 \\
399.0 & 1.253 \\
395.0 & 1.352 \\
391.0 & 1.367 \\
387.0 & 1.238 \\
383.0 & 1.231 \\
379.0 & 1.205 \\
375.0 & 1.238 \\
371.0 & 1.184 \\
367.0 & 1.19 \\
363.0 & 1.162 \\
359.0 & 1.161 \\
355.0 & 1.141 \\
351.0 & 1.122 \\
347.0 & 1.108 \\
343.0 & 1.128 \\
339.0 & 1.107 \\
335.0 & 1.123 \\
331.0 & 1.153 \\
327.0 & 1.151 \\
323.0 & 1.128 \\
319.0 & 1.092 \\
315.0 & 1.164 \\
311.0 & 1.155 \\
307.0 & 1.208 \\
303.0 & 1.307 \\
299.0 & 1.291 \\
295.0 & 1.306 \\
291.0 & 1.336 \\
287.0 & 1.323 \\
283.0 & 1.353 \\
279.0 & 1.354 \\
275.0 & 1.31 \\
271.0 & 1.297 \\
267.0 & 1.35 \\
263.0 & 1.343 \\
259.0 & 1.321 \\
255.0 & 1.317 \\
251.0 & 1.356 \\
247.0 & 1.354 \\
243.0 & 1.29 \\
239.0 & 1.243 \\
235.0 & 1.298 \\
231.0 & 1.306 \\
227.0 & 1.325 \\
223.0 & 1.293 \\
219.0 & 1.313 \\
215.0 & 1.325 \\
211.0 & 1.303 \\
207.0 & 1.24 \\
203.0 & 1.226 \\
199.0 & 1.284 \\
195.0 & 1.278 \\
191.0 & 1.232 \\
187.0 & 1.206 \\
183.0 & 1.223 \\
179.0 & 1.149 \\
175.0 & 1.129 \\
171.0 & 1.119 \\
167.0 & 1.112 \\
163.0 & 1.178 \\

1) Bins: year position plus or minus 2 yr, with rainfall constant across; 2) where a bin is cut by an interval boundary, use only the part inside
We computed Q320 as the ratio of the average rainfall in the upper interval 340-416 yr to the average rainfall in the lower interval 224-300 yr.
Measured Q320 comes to 0.9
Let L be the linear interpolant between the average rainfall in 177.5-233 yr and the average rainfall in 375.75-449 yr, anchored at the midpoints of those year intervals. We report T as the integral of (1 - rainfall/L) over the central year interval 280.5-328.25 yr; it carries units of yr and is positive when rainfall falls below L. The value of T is -2.8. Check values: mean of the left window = 1.27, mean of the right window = 1.06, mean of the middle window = 1.24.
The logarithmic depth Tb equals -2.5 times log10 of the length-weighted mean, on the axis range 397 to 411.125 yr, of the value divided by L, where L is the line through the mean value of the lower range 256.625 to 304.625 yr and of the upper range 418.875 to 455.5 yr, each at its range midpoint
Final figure -0.21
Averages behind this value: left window 1.32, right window 0.924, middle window 1.23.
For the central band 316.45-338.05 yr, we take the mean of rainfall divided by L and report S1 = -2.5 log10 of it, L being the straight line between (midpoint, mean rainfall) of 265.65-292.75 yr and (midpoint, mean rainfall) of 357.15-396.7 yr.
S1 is 0.138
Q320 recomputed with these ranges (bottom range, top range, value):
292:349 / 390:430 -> 0.85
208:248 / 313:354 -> 0.87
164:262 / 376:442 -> 0.83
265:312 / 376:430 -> 0.82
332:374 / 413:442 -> 0.69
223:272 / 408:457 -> 0.71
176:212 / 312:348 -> 0.92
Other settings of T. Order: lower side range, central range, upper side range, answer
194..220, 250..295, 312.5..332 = -4.97 yr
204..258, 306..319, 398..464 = 0.24 yr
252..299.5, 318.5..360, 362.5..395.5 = 4.69 yr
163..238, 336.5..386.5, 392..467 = -3.12 yr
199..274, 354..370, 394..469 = -0.50 yr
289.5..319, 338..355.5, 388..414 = 1.73 yr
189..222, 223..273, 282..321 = -2.02 yr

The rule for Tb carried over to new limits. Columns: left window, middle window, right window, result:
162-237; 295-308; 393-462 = -0.12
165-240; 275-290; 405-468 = -0.16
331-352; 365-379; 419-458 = -0.14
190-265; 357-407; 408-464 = -0.18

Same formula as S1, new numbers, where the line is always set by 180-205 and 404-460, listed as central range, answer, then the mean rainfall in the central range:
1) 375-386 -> -0.19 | 1.22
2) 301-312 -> -0.11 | 1.23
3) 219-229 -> -0.09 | 1.31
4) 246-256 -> -0.15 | 1.34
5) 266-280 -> -0.15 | 1.32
